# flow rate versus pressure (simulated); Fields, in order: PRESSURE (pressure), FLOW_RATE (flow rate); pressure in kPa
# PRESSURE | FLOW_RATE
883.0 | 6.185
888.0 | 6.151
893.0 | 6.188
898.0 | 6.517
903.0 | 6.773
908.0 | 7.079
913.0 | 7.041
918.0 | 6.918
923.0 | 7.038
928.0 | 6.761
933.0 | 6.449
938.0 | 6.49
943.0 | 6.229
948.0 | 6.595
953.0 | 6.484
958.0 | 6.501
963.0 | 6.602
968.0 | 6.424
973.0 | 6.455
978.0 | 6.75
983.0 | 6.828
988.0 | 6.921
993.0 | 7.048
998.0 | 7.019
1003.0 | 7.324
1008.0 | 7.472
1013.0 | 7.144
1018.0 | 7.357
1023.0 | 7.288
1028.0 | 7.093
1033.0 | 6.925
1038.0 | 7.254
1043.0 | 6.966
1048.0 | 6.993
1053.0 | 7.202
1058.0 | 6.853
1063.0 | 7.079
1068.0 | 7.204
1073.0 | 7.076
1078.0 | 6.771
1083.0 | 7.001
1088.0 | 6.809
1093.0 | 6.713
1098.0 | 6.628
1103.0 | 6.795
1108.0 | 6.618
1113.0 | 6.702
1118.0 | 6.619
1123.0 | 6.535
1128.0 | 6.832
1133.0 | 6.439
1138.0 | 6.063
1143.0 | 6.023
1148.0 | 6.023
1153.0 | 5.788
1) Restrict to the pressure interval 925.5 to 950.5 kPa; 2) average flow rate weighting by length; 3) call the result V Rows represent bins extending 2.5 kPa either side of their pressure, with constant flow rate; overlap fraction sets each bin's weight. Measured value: 6.5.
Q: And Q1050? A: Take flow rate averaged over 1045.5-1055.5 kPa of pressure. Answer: 7.1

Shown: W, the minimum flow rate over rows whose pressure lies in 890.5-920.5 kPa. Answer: 6.188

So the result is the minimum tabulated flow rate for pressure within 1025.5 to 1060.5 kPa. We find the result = 6.853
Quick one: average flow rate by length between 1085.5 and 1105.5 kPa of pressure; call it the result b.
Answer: 6.74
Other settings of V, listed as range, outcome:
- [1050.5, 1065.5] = 7.04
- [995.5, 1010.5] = 7.27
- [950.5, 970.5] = 6.5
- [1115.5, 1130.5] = 6.66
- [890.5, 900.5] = 6.35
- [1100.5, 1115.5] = 6.7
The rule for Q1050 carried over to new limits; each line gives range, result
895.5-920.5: 6.87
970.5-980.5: 6.6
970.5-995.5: 6.8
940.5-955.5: 6.44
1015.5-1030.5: 7.25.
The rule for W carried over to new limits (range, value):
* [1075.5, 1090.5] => 6.771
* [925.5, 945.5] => 6.229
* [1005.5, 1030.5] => 7.093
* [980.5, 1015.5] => 6.828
